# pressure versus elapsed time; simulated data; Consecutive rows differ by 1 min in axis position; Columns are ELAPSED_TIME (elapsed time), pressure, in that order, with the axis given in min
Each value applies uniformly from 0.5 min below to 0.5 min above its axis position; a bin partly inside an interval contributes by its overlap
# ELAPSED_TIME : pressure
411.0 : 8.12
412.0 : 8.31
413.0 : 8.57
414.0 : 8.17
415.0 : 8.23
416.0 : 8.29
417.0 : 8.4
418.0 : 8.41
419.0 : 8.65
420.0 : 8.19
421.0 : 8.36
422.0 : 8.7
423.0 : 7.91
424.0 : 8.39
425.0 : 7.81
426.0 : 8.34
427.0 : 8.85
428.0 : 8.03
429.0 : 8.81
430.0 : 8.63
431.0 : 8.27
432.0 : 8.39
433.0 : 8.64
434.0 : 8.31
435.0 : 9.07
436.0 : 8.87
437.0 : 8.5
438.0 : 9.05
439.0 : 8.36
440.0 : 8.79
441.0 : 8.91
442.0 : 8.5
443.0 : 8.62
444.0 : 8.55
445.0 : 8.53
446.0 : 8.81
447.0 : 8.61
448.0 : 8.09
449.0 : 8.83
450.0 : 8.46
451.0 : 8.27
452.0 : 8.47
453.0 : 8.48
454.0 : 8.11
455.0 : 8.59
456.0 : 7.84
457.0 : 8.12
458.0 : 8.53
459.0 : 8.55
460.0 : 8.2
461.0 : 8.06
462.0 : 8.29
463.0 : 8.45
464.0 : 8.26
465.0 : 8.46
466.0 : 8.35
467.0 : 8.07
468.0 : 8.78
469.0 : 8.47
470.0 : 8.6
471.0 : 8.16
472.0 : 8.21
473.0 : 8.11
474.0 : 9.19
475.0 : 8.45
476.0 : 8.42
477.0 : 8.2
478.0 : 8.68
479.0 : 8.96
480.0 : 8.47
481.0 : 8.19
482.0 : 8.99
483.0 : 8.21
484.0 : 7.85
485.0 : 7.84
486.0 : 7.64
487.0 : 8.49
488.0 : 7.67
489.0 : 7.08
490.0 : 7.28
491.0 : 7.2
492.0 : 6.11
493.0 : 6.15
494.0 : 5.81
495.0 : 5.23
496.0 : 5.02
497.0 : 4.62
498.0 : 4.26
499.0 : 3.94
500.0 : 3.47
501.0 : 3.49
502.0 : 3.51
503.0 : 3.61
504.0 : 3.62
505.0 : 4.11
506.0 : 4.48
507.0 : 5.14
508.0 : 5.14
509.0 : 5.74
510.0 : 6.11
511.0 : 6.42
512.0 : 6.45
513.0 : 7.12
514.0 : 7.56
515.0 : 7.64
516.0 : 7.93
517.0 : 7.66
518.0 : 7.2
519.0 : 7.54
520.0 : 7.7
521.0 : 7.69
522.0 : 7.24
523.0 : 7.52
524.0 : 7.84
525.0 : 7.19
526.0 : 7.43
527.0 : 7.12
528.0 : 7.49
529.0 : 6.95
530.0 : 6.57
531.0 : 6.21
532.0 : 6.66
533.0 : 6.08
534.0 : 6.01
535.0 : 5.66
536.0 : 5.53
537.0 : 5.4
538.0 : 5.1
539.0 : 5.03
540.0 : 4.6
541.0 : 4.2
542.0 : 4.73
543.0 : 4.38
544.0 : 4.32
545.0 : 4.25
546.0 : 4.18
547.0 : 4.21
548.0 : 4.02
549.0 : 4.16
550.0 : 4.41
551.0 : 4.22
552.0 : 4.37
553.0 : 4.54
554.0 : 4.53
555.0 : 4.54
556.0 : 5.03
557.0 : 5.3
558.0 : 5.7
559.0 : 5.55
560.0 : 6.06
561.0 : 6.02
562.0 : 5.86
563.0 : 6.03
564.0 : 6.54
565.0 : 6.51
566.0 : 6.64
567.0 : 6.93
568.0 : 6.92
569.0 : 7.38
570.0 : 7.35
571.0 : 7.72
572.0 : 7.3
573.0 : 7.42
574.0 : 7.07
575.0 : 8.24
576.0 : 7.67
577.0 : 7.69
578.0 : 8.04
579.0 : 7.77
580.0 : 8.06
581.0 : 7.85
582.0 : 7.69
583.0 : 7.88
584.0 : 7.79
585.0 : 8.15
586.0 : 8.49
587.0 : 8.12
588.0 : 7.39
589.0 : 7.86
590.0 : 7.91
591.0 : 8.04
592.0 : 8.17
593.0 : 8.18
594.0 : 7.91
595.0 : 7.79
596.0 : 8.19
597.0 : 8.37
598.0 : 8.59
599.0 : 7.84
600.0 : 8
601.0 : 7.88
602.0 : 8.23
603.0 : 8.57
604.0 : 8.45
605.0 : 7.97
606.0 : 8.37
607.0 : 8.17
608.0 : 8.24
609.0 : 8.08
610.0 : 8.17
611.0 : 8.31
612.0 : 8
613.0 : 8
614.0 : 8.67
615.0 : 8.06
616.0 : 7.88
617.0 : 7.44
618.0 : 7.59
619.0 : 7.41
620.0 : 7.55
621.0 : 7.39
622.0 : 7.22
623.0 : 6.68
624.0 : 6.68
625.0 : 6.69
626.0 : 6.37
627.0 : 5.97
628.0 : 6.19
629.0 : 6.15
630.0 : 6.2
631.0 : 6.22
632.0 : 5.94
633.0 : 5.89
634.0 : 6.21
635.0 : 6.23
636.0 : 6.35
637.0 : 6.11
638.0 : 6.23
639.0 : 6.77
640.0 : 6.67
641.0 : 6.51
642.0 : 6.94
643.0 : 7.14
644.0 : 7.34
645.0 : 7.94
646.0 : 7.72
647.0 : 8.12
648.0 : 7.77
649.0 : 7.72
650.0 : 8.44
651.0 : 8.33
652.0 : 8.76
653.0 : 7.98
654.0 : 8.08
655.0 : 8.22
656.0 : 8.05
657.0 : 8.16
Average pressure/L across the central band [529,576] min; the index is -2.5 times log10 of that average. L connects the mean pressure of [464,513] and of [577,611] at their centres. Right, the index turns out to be 0.313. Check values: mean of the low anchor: 6.78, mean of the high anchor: 8.07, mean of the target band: 5.68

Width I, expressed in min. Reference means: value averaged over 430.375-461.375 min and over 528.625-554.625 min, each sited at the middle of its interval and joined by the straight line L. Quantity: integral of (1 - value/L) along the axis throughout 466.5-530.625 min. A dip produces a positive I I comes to -3.4 min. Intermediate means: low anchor 8.5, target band 6.89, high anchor 5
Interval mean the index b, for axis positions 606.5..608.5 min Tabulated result 8.21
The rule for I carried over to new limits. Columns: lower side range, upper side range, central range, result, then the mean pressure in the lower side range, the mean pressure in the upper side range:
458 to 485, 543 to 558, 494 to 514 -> 5.41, 8.4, 4.47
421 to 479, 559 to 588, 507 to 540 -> 4.72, 8.46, 7.3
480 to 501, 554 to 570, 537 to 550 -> 3.60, 6.53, 6.06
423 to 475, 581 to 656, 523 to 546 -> 6.19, 8.46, 7.55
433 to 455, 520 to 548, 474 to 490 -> -1.62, 8.58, 5.91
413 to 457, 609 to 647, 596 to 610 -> -1.94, 8.46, 7.02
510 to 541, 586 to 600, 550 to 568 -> 4.45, 6.7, 8.04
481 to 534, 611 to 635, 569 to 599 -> -4.78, 6.42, 6.99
